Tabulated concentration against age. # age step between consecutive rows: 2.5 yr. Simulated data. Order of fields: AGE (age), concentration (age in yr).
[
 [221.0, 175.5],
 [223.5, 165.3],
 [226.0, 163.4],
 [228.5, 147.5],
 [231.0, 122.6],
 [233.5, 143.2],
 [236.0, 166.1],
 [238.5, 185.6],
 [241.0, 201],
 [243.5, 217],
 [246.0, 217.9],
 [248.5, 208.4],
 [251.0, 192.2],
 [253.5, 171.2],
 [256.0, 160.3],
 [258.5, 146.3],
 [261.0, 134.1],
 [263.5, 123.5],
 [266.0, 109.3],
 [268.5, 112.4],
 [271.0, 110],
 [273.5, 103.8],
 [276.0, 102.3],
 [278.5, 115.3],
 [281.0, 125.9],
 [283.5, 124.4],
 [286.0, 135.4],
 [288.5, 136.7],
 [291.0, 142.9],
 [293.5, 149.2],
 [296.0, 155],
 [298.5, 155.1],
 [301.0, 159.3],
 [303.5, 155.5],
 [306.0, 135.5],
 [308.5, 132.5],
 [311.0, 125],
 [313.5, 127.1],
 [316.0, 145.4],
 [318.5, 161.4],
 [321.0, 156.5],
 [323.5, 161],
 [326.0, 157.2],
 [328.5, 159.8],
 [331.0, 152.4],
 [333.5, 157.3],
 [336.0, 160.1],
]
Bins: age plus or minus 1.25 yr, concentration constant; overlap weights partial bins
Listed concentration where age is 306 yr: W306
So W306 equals 135.5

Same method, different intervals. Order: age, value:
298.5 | 155.1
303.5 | 155.5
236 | 166.1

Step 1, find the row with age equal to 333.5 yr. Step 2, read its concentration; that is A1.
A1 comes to 157.3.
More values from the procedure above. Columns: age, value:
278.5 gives 115.3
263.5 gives 123.5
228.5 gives 147.5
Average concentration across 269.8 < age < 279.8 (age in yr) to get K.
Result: 108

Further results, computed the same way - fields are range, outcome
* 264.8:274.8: 109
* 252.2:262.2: 153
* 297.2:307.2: 151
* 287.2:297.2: 146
